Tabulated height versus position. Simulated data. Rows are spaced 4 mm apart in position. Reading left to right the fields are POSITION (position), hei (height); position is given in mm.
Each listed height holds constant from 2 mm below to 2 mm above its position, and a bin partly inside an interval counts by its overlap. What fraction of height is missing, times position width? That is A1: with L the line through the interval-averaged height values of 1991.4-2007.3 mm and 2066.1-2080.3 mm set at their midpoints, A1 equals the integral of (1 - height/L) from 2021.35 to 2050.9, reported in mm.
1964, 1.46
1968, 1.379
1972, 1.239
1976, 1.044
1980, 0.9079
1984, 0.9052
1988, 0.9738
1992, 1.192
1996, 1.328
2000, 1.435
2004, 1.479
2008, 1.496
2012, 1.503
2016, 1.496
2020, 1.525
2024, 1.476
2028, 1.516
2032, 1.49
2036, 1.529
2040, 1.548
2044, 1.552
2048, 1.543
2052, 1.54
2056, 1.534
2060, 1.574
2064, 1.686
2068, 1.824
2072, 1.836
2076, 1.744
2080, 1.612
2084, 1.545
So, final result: 1.00 mm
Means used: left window 1.38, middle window 1.52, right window 1.77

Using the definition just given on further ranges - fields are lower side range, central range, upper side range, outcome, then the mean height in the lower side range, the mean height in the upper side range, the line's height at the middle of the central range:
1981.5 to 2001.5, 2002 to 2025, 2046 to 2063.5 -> -3.6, 1.15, 1.56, 1.29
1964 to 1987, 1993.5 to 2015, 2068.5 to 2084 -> -2.5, 1.12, 1.72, 1.29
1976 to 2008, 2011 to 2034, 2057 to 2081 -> -1.8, 1.19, 1.71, 1.39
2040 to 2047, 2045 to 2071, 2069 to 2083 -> 0.1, 1.55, 1.72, 1.63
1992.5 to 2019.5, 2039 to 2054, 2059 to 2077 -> 0.8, 1.45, 1.74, 1.64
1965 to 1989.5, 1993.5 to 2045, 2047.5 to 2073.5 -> -4.4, 1.09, 1.65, 1.37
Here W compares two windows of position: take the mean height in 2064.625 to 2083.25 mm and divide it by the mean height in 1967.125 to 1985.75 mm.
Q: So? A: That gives 1.6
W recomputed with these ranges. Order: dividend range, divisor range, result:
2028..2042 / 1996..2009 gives 1.05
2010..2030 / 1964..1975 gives 1.15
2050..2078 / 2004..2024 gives 1.12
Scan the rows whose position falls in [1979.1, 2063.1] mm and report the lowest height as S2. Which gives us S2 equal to 0.9052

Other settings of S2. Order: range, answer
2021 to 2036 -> 1.476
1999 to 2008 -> 1.435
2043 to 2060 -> 1.534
